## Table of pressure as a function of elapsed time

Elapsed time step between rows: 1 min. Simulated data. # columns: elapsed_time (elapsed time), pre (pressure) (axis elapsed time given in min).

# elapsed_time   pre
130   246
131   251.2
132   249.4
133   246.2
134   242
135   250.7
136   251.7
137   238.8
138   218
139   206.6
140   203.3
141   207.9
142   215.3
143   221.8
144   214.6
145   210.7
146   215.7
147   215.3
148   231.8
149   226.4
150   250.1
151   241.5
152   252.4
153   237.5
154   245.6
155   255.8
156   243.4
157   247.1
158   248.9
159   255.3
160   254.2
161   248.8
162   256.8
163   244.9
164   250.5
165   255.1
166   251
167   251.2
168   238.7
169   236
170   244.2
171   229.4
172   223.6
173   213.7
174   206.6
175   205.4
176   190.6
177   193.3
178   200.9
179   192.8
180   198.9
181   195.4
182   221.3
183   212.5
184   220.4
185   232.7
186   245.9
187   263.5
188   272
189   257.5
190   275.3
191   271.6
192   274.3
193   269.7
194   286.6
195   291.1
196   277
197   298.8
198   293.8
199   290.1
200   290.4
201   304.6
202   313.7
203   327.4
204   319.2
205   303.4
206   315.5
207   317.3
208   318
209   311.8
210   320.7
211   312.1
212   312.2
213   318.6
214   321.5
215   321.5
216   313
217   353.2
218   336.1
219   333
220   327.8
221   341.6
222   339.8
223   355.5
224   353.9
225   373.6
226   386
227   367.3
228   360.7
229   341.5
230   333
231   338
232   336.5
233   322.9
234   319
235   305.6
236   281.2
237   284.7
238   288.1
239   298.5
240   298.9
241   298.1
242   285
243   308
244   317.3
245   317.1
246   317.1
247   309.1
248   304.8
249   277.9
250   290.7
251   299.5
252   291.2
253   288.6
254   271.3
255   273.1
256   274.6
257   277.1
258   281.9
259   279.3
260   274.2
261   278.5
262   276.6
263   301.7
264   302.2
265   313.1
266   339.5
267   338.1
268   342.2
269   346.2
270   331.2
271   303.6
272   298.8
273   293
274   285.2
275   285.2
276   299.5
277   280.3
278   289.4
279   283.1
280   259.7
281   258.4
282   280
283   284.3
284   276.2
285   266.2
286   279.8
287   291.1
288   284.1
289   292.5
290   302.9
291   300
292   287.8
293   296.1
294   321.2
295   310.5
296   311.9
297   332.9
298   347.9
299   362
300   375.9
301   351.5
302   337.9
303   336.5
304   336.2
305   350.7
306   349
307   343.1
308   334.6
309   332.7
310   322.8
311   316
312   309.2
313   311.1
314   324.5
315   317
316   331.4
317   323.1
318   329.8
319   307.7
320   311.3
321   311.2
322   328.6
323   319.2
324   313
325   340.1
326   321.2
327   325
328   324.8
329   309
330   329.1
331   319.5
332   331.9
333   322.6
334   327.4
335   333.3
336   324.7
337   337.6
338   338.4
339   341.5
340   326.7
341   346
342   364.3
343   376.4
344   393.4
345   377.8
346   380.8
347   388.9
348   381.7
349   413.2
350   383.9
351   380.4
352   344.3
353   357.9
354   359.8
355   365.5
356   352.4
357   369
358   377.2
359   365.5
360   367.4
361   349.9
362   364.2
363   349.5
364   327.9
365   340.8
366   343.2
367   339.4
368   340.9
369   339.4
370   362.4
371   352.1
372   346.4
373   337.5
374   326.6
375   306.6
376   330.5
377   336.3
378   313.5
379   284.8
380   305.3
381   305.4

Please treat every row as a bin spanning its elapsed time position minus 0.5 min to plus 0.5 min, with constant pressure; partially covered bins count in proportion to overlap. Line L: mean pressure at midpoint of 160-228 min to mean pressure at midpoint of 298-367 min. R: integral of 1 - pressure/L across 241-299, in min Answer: 3.2 min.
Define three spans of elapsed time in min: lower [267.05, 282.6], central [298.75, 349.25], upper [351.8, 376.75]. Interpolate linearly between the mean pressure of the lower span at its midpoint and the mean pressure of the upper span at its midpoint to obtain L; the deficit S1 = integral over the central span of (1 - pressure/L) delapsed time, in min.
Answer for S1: -2.0 min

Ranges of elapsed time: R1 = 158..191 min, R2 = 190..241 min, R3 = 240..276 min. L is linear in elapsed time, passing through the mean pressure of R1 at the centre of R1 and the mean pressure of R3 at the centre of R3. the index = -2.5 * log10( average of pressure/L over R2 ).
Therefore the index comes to -0.19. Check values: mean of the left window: 233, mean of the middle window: 317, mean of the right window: 299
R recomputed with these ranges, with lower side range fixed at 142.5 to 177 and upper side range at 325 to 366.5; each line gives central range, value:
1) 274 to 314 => 1.2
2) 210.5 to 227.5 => -4.2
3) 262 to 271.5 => -0.6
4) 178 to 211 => -2.1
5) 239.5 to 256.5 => -0.3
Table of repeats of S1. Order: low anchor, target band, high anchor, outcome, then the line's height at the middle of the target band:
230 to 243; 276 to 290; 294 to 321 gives 1.82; 322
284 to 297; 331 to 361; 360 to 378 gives -2.84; 328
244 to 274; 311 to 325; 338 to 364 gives 0.95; 342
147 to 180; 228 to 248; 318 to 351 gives -2.16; 281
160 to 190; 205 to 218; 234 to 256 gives -2.71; 264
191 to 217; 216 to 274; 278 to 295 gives -3.44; 296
